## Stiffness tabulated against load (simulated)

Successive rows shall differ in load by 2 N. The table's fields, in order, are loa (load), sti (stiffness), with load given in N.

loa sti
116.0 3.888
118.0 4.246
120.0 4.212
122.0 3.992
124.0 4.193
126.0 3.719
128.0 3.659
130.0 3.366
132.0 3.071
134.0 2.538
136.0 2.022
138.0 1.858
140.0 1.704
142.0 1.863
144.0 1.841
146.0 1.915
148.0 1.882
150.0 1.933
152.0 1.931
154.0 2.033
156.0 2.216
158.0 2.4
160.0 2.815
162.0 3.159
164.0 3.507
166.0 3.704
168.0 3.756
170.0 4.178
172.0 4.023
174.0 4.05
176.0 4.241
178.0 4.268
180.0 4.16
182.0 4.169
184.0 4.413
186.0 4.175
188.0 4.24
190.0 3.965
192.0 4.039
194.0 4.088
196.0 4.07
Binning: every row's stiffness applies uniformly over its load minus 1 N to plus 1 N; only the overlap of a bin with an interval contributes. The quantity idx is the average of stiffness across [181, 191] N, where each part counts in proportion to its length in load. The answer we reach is 4.19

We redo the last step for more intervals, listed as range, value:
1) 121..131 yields 3.79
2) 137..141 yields 1.78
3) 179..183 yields 4.16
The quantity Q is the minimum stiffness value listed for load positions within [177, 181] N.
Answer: 4.16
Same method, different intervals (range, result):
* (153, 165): 2.033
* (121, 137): 2.022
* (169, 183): 4.023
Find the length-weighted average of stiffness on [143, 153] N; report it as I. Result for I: 1.9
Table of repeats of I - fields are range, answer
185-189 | 4.21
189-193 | 4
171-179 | 4.15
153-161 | 2.37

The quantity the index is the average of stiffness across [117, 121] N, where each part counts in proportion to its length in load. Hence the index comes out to 4.23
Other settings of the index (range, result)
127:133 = 3.37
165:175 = 3.94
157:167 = 3.12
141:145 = 1.85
